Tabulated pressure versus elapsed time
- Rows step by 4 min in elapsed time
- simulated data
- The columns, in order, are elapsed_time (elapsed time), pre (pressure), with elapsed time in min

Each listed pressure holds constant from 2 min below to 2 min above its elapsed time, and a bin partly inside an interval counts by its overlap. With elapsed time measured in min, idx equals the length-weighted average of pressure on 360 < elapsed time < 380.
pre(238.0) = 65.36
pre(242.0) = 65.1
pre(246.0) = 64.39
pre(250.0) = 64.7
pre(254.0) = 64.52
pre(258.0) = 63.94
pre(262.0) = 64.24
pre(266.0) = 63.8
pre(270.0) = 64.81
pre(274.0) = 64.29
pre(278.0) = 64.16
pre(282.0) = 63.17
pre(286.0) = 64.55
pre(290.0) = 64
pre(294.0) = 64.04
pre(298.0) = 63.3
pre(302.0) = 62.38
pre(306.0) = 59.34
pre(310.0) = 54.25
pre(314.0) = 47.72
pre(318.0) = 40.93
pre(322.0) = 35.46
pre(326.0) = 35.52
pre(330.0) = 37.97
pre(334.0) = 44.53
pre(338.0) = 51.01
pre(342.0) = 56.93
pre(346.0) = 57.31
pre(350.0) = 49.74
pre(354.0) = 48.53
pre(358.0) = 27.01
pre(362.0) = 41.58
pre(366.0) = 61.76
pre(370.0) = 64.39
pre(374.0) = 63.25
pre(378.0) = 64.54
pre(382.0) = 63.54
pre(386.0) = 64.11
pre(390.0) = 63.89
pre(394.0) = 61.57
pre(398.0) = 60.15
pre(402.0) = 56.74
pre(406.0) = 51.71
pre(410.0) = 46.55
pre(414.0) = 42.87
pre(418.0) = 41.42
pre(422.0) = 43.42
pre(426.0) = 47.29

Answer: 59.1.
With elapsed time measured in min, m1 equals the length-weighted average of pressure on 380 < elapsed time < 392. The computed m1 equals 63.8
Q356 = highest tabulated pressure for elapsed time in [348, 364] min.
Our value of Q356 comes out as 49.74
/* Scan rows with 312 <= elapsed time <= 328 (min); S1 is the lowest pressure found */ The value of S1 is 35.46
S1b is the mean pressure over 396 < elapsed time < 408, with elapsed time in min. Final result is 56.2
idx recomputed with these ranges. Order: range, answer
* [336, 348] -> 55.1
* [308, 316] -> 51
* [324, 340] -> 42.3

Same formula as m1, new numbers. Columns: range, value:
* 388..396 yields 62.7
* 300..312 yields 58.7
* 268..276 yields 64.6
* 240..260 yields 64.5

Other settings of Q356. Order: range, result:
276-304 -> 64.55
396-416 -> 60.15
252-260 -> 64.52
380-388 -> 64.11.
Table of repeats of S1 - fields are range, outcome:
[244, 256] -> 64.39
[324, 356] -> 35.52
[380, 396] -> 61.57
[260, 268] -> 63.8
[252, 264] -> 63.94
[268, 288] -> 63.17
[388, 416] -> 42.87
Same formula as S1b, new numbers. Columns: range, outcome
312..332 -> 39.5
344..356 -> 51.9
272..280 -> 64.2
